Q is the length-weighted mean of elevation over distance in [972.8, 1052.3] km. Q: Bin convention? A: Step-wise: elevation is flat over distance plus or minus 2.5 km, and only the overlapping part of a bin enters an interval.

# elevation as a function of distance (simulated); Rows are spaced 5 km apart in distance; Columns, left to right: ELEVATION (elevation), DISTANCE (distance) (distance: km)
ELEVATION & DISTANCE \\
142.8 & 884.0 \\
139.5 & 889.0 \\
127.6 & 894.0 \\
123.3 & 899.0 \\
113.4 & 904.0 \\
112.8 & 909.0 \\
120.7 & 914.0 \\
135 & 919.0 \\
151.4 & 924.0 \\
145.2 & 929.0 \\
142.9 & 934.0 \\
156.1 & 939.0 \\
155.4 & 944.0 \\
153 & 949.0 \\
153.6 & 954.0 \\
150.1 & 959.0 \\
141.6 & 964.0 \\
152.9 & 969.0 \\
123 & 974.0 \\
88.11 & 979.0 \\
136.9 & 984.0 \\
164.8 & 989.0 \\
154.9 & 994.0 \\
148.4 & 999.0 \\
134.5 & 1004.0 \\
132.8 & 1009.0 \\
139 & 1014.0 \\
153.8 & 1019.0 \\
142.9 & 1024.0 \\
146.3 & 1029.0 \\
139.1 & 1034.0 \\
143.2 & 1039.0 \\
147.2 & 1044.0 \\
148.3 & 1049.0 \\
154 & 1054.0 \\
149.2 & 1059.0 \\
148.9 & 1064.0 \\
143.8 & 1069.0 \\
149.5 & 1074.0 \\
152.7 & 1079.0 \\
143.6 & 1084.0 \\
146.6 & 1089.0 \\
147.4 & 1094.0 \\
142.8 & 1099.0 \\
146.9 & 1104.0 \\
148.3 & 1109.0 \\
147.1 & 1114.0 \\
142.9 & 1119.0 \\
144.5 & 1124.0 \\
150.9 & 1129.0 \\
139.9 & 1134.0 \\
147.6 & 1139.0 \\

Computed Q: 141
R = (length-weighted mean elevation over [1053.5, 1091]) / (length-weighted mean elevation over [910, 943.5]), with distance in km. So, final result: 1.0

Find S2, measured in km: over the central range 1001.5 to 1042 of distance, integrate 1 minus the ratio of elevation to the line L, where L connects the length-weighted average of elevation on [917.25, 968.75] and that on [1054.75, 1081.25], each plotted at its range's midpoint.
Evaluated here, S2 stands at 2.0 km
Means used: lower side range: 149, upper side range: 149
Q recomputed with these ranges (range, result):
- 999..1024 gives 141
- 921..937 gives 146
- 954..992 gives 138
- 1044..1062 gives 150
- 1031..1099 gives 147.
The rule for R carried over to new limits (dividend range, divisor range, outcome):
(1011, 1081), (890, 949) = 1.08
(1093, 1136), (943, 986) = 1.05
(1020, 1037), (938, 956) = 0.93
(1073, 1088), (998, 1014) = 1.08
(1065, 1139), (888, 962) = 1.06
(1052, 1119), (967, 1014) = 1.07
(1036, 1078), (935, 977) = 1.01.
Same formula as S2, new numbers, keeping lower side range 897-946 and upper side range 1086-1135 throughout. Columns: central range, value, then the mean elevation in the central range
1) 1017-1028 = -0.53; 148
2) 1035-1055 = -0.67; 147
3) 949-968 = -1.63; 149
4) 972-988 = 2.12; 120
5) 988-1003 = -1.44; 153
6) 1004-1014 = 0.40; 135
